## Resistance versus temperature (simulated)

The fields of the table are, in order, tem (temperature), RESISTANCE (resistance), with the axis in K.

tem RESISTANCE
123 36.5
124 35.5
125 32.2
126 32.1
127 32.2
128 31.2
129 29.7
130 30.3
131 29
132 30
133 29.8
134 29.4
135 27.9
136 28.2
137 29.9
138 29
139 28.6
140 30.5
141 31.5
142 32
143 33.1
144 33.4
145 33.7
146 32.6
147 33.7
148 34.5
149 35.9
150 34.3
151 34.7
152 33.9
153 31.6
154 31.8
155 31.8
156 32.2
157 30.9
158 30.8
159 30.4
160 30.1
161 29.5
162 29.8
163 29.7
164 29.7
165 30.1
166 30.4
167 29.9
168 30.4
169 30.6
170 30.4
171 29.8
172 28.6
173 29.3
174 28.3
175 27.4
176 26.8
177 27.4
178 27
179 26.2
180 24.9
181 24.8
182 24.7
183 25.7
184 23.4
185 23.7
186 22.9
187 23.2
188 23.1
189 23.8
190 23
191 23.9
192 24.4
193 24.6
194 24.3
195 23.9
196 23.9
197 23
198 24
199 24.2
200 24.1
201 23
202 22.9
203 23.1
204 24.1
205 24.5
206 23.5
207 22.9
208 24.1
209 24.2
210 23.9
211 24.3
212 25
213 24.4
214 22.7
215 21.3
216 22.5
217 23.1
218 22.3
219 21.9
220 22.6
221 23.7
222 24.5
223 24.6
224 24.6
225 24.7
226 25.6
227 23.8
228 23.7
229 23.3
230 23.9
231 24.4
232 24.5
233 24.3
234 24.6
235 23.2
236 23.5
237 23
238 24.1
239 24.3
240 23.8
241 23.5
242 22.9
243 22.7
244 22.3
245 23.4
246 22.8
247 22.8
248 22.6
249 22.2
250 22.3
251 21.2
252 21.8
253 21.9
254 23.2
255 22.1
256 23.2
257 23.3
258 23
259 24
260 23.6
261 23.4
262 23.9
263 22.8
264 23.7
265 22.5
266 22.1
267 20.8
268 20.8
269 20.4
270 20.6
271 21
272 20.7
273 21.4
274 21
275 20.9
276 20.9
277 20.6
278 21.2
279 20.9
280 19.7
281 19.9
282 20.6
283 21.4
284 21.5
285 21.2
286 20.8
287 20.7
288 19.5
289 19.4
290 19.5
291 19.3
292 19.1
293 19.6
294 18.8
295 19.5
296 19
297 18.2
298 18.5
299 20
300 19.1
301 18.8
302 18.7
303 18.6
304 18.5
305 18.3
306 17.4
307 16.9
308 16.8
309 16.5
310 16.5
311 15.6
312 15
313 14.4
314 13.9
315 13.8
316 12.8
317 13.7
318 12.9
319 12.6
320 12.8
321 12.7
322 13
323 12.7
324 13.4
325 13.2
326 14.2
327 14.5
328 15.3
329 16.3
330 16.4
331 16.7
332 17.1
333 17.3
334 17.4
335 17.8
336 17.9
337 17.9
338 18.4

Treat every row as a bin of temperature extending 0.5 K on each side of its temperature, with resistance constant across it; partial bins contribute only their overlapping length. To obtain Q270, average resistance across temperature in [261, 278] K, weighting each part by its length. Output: 21.6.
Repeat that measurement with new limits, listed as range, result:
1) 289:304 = 19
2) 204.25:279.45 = 22.9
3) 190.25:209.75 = 23.8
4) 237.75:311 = 20.9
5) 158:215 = 25.9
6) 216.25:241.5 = 23.8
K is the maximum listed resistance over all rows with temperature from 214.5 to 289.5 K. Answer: 25.6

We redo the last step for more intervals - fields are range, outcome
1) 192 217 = 25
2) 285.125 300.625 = 20.8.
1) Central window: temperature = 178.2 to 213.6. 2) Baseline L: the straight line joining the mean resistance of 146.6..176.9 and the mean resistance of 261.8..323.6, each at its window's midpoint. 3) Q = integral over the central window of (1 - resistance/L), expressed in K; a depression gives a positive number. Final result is 4.6 K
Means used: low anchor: 30.9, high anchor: 18.6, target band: 24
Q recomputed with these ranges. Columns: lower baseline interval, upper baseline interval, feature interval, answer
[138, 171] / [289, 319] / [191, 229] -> 3.6 K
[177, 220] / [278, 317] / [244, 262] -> -1.7 K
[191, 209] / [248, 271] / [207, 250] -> -0.8 K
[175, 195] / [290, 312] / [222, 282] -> -4.9 K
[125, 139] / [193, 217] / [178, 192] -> 0.6 K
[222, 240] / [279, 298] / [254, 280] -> -0.6 K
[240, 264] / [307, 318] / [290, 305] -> -1.9 K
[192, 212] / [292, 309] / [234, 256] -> -1.4 K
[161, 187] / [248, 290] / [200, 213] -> 0.9 K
